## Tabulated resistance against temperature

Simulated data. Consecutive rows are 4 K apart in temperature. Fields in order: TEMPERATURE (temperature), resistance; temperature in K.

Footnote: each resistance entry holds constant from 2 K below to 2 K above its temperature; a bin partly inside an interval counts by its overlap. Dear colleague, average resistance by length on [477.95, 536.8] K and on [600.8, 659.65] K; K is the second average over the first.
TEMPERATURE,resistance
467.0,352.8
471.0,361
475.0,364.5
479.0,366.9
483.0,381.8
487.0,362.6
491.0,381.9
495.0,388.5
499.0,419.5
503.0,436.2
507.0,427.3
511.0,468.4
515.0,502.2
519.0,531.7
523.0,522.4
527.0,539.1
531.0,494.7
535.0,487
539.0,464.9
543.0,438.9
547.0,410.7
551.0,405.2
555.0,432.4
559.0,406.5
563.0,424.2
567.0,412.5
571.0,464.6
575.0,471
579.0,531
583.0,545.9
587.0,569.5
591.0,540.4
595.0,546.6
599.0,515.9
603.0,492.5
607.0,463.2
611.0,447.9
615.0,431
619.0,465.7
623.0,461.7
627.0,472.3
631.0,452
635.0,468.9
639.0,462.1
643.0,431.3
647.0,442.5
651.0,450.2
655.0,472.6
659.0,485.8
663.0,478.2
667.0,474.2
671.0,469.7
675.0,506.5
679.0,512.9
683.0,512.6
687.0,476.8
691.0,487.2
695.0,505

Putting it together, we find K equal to 1.02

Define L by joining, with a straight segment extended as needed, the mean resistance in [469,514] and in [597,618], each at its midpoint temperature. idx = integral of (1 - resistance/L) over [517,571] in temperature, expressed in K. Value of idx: -3.7 K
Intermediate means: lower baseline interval 399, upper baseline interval 470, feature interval 459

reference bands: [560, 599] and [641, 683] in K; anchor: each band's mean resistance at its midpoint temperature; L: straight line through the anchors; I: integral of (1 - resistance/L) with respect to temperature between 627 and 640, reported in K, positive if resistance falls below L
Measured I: 0.5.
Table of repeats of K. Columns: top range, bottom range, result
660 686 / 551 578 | 1.13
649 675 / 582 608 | 0.90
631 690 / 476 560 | 1.08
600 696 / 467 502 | 1.25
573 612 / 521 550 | 1.08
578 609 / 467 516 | 1.31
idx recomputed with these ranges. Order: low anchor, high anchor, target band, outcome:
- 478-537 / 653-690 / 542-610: -1.40 K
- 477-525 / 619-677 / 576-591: -3.02 K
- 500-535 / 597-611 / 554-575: 2.34 K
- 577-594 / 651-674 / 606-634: 3.16 K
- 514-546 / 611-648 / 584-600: -2.57 K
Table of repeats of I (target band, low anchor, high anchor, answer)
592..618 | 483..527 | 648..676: -1.15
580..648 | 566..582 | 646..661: -1.86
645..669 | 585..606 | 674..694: 1.94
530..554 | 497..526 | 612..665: 1.20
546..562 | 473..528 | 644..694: 1.20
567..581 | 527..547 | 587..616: 0.27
